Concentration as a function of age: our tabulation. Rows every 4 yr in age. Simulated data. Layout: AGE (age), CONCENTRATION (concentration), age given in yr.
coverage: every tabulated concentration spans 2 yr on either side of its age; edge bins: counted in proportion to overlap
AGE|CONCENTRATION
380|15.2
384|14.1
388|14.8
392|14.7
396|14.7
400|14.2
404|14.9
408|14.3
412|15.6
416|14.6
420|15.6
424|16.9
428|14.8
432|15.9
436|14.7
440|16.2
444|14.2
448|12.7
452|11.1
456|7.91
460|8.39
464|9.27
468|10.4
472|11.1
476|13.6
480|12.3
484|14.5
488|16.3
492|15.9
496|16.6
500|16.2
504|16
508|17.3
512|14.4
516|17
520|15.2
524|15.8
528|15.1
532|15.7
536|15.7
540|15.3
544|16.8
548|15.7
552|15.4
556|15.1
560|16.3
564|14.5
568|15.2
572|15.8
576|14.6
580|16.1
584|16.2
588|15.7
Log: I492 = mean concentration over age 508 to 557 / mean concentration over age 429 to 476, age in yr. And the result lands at 1.29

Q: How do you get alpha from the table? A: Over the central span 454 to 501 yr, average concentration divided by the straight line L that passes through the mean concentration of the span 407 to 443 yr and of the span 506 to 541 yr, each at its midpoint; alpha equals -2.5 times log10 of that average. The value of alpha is 0.23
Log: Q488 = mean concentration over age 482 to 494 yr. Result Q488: 15.6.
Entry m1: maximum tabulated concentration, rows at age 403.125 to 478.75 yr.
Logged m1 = 16.9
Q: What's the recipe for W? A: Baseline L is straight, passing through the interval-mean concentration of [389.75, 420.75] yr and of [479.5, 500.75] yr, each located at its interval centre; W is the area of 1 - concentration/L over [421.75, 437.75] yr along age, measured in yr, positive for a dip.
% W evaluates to -0.6 yr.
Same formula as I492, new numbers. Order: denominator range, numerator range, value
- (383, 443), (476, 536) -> 1.03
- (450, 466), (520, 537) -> 1.69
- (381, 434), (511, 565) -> 1.04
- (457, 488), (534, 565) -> 1.35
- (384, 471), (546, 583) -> 1.14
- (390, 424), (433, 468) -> 0.79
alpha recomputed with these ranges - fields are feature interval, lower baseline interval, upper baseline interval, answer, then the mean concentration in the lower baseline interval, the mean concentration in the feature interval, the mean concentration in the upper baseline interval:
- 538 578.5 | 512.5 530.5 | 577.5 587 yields 0.03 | 15.7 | 15.5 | 16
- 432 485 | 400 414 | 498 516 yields 0.26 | 14.8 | 12.1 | 16.1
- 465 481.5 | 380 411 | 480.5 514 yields 0.31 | 14.6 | 11.7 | 15.7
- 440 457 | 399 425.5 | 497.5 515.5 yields 0.26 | 15.2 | 12.2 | 16.1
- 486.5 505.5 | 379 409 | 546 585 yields -0.08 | 14.6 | 16.2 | 15.5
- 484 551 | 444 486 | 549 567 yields -0.18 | 11.3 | 15.9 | 15.3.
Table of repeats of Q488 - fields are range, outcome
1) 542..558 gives 15.8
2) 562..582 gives 15.2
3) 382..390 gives 14.4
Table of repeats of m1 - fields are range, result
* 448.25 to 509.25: 17.3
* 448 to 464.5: 12.7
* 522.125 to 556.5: 16.8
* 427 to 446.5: 16.2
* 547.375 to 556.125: 15.7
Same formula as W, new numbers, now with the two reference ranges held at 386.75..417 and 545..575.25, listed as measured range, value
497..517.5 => -1.32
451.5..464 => 5.06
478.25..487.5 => 0.73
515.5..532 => -0.41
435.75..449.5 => 0.39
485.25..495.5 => -0.63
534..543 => -0.18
